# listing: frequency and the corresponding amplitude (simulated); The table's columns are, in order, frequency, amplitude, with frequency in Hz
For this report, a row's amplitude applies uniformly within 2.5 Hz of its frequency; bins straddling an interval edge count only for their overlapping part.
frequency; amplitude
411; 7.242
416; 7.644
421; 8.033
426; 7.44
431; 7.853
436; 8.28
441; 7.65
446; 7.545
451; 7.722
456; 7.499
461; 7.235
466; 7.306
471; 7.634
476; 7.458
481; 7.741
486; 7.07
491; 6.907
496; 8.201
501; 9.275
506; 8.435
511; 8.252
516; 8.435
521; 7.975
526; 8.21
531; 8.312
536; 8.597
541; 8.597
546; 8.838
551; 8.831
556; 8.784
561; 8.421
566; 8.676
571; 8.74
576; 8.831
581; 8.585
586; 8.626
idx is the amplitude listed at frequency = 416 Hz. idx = 7.644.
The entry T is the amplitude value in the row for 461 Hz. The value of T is 7.235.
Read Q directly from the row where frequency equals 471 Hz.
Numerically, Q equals 7.634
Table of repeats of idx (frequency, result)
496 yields 8.201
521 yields 7.975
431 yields 7.853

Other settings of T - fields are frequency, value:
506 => 8.435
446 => 7.545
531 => 8.312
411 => 7.242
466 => 7.306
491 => 6.907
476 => 7.458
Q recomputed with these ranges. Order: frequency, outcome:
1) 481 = 7.741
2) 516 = 8.435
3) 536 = 8.597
